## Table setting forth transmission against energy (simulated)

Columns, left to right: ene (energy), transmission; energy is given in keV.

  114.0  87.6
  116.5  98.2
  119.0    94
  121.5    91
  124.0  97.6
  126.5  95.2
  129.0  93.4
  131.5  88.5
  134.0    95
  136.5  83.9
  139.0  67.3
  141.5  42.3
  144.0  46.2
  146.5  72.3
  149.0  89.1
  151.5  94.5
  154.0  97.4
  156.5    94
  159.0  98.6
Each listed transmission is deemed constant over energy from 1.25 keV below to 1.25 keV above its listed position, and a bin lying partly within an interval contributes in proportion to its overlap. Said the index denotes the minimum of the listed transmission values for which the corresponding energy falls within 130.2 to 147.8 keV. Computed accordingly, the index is 42.3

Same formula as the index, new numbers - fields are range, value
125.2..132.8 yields 88.5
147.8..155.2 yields 89.1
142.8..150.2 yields 46.2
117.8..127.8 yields 91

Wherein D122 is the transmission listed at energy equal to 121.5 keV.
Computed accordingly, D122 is 91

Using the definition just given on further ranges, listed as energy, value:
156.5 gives 94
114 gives 87.6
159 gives 98.6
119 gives 94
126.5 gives 95.2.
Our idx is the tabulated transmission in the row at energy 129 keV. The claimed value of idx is 93.4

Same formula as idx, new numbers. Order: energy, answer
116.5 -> 98.2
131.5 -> 88.5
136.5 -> 83.9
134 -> 95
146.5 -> 72.3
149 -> 89.1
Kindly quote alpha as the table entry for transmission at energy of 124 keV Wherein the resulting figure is 97.6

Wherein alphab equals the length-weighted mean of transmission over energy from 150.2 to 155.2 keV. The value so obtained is 95.9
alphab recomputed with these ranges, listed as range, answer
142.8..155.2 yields 80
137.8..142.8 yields 54.6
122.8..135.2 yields 93.9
